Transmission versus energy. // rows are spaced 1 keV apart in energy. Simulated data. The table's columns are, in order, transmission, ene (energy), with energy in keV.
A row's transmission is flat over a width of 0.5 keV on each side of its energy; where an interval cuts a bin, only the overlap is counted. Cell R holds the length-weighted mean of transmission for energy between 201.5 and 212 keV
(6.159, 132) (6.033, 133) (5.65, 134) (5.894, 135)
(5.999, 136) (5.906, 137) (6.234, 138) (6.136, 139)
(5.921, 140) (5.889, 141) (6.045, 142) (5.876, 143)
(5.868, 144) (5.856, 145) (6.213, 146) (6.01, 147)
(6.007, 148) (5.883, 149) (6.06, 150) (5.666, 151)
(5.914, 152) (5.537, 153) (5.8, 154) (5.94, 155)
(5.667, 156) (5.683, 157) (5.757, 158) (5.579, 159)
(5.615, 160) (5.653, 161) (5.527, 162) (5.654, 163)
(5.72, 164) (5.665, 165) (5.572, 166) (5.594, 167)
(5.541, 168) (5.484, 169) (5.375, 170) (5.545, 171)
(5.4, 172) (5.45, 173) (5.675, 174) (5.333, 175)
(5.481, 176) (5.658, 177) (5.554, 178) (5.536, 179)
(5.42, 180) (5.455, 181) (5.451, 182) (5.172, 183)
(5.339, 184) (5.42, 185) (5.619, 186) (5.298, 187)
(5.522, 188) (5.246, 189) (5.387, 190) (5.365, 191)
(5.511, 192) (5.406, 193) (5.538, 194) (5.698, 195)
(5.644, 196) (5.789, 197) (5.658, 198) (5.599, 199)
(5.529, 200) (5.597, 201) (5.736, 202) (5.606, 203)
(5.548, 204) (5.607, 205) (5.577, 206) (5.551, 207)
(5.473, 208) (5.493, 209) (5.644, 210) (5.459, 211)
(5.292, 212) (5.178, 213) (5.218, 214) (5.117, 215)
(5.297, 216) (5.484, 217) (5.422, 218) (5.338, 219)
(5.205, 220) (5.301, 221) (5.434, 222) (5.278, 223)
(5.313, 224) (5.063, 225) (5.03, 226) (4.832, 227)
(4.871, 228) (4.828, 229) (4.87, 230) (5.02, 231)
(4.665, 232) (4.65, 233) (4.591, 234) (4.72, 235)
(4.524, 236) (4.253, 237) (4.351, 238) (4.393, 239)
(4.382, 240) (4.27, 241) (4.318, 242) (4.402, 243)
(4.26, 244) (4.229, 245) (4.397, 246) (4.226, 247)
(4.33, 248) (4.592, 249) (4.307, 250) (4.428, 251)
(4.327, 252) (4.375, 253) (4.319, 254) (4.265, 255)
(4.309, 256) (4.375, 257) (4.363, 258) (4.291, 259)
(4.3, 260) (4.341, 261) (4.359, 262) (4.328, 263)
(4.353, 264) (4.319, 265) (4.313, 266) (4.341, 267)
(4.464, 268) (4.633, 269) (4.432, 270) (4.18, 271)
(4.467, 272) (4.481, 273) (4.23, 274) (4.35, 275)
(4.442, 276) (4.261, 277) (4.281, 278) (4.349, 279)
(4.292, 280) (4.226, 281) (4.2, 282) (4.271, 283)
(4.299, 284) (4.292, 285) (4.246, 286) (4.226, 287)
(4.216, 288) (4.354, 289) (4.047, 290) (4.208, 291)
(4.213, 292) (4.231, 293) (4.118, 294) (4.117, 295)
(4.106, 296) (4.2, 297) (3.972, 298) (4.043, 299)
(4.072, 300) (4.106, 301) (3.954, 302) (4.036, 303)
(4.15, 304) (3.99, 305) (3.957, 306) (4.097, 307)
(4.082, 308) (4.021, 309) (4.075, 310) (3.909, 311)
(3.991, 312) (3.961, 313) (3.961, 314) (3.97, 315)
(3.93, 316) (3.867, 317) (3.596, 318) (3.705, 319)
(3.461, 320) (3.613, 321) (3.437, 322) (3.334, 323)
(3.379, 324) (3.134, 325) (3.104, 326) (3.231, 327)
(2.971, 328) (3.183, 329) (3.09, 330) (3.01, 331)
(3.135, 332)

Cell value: 5.56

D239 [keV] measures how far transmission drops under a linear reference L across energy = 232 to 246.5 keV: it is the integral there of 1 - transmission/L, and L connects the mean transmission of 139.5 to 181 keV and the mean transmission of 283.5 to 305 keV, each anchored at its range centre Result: 1.1 keV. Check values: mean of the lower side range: 5.7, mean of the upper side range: 4.15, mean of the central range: 4.42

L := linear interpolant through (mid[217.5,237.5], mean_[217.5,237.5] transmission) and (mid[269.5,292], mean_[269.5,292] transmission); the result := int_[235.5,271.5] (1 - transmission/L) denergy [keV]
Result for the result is 2.1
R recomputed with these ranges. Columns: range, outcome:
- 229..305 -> 4.32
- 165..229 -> 5.43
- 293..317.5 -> 4.03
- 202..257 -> 4.88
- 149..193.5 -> 5.55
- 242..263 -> 4.34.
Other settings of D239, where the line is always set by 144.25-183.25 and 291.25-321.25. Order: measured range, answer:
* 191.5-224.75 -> -2.2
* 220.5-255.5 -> 1.3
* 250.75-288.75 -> 0.7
